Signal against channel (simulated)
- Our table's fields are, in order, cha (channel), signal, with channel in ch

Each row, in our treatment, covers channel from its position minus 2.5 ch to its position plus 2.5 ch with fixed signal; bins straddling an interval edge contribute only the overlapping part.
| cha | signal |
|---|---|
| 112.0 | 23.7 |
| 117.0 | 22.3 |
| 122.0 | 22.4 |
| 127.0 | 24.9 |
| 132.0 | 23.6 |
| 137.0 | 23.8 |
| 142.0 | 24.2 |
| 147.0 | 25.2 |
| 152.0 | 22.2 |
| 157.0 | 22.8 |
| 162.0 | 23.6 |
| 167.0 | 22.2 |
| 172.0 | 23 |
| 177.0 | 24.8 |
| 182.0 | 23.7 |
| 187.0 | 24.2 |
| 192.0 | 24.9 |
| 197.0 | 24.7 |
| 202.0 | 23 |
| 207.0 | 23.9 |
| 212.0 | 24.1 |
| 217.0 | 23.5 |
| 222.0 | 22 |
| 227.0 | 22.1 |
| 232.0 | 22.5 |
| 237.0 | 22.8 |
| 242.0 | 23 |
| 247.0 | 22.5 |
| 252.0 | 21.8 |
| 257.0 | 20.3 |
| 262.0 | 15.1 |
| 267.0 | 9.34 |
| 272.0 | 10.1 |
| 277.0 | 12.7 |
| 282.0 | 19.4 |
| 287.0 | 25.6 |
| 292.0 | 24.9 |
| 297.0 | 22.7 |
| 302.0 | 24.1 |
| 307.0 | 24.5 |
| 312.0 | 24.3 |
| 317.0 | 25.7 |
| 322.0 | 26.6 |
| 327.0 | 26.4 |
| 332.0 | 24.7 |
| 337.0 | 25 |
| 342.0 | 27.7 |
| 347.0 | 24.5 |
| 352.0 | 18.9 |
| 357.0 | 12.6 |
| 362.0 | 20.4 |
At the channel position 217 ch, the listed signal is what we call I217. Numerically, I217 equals 23.5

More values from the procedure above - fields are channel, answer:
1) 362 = 20.4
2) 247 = 22.5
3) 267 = 9.34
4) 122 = 22.4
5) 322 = 26.6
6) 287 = 25.6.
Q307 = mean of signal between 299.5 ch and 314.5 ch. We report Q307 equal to 24.3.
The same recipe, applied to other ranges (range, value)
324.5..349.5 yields 25.7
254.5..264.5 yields 17.7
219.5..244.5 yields 22.5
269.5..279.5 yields 11.4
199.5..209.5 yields 23.4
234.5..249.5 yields 22.8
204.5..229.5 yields 23.1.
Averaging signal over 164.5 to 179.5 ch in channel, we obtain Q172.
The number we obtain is 23.3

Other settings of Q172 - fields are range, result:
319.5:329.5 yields 26.5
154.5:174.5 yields 22.9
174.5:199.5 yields 24.5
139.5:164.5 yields 23.6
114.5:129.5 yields 23.2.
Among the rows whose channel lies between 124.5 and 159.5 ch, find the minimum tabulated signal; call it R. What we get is 22.2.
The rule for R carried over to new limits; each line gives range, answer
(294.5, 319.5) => 22.7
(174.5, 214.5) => 23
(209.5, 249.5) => 22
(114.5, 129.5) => 22.3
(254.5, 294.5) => 9.34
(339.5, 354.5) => 18.9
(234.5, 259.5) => 20.3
